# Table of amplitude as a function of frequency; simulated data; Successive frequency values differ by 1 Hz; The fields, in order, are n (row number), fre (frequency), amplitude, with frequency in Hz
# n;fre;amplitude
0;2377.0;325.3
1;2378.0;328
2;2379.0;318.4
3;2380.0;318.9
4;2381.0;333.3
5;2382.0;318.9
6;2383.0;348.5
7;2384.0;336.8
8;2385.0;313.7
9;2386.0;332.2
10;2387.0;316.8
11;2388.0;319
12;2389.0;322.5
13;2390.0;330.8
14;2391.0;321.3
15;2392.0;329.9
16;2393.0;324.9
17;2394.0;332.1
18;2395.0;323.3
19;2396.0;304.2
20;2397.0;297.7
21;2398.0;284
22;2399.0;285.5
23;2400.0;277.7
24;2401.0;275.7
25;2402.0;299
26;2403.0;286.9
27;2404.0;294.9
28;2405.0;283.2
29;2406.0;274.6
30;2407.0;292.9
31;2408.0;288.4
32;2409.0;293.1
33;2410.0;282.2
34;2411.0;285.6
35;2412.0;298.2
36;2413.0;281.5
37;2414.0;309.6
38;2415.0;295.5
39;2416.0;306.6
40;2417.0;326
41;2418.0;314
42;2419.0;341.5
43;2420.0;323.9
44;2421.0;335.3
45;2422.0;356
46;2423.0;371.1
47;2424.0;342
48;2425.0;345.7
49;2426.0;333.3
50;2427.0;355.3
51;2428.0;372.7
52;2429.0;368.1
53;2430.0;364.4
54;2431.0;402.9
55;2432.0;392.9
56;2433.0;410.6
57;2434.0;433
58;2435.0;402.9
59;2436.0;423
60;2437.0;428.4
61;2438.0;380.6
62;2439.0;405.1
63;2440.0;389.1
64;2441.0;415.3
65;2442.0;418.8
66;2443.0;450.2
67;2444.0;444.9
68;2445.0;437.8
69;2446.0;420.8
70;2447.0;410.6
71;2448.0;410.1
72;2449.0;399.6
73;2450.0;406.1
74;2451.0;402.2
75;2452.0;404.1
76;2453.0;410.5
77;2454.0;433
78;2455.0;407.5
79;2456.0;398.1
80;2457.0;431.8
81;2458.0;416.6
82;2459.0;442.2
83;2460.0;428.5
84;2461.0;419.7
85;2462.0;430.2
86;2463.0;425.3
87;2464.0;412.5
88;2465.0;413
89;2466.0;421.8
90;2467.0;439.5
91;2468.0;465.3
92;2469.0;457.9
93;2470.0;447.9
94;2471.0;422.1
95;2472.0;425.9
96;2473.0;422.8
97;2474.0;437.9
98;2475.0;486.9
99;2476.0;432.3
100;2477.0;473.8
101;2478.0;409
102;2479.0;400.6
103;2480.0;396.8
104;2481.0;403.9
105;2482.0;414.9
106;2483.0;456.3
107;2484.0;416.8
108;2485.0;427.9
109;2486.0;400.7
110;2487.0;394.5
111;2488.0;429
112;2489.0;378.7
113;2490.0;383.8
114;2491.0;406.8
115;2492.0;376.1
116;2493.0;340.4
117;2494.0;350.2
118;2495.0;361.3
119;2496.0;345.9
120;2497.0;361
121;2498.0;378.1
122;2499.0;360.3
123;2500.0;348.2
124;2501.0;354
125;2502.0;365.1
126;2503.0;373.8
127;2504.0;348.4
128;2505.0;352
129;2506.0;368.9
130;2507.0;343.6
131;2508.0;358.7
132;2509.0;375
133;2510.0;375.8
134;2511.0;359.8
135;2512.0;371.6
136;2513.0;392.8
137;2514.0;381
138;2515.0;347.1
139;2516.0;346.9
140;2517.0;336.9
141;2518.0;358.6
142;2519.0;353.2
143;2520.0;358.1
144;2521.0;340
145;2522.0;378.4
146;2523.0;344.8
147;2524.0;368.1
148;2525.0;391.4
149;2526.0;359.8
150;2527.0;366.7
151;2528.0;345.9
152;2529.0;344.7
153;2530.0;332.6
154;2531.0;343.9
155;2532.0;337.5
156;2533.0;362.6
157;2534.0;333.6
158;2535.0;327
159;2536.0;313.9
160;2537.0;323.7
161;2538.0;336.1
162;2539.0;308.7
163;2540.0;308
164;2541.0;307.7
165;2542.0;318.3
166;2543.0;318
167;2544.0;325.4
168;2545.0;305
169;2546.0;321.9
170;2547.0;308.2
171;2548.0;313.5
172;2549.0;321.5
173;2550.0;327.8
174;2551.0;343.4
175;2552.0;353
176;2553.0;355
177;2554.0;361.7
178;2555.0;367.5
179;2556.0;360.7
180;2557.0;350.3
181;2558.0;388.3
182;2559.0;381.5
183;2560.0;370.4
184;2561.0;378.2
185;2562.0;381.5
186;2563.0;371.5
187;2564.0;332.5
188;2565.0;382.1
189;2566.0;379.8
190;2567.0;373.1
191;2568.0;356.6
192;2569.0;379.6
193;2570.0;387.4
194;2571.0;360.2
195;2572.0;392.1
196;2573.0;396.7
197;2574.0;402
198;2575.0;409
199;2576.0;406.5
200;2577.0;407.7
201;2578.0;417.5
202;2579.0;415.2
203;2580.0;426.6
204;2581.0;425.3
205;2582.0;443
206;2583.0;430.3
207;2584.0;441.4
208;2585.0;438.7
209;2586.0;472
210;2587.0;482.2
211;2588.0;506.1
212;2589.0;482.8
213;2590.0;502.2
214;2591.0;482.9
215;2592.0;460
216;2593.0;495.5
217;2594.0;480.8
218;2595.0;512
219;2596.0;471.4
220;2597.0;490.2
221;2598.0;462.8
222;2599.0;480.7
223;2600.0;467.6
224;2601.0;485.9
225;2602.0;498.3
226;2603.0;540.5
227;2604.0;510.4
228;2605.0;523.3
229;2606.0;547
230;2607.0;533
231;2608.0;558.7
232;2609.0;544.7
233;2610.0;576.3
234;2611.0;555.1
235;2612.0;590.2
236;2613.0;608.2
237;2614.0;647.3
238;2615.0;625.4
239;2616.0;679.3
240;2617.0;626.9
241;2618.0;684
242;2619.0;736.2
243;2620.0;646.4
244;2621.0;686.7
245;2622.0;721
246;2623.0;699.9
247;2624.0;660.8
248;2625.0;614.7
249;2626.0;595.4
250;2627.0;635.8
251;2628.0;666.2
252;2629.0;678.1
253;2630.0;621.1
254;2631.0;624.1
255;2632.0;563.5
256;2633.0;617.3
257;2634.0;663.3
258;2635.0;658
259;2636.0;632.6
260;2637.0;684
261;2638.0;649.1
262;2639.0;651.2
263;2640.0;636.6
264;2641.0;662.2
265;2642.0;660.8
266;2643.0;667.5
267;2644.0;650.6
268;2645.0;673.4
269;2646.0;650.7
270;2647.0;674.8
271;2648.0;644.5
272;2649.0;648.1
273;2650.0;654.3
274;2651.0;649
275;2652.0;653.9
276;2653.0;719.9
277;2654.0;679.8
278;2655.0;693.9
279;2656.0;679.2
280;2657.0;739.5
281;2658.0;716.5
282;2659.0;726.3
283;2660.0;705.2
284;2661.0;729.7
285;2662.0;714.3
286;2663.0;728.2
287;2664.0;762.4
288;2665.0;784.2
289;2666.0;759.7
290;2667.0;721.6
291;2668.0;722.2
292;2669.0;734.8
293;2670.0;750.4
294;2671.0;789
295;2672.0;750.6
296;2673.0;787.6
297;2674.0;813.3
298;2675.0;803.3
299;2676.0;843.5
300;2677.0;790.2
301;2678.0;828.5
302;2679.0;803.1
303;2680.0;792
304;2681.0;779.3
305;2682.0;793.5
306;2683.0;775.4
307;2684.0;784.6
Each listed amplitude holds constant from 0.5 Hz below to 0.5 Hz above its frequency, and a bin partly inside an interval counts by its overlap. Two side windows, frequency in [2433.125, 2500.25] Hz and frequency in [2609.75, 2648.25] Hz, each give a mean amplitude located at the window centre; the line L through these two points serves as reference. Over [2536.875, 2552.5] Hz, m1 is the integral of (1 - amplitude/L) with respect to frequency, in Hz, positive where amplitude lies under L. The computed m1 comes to 6.1 Hz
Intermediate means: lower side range 413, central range 321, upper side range 647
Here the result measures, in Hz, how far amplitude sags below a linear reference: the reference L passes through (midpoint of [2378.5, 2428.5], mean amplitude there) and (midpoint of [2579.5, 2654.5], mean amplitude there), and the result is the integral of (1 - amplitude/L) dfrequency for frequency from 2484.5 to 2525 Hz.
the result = 6.8 Hz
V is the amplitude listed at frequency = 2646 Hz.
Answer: 650.7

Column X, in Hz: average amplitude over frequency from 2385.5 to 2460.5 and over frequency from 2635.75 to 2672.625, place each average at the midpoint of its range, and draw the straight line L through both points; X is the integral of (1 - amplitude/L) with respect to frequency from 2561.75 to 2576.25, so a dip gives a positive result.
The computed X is 4.8 Hz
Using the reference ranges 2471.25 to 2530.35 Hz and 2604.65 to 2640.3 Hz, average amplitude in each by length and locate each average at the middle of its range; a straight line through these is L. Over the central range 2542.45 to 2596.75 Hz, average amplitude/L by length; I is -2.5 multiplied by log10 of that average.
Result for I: 0.30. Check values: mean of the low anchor 380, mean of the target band 398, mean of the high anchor 629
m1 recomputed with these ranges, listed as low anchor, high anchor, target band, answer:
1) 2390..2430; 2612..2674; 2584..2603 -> 3.8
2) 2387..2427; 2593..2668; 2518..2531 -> 3.3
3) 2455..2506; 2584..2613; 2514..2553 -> 9.7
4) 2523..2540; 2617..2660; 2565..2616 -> 4.6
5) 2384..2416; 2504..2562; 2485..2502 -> -2.0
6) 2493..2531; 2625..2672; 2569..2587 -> 3.4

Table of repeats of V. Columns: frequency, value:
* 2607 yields 533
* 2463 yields 425.3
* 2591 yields 482.9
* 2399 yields 285.5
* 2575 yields 409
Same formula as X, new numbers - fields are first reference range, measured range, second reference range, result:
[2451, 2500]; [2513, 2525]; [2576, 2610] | 2.15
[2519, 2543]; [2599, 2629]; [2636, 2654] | -1.38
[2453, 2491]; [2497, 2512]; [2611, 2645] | 3.47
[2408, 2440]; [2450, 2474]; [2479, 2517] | -4.02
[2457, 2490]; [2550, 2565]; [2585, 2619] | 4.03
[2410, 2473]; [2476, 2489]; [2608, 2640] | 0.83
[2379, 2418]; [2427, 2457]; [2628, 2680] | -2.71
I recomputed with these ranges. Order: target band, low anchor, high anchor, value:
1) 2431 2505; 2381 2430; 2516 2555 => -0.242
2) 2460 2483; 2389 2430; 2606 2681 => -0.049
